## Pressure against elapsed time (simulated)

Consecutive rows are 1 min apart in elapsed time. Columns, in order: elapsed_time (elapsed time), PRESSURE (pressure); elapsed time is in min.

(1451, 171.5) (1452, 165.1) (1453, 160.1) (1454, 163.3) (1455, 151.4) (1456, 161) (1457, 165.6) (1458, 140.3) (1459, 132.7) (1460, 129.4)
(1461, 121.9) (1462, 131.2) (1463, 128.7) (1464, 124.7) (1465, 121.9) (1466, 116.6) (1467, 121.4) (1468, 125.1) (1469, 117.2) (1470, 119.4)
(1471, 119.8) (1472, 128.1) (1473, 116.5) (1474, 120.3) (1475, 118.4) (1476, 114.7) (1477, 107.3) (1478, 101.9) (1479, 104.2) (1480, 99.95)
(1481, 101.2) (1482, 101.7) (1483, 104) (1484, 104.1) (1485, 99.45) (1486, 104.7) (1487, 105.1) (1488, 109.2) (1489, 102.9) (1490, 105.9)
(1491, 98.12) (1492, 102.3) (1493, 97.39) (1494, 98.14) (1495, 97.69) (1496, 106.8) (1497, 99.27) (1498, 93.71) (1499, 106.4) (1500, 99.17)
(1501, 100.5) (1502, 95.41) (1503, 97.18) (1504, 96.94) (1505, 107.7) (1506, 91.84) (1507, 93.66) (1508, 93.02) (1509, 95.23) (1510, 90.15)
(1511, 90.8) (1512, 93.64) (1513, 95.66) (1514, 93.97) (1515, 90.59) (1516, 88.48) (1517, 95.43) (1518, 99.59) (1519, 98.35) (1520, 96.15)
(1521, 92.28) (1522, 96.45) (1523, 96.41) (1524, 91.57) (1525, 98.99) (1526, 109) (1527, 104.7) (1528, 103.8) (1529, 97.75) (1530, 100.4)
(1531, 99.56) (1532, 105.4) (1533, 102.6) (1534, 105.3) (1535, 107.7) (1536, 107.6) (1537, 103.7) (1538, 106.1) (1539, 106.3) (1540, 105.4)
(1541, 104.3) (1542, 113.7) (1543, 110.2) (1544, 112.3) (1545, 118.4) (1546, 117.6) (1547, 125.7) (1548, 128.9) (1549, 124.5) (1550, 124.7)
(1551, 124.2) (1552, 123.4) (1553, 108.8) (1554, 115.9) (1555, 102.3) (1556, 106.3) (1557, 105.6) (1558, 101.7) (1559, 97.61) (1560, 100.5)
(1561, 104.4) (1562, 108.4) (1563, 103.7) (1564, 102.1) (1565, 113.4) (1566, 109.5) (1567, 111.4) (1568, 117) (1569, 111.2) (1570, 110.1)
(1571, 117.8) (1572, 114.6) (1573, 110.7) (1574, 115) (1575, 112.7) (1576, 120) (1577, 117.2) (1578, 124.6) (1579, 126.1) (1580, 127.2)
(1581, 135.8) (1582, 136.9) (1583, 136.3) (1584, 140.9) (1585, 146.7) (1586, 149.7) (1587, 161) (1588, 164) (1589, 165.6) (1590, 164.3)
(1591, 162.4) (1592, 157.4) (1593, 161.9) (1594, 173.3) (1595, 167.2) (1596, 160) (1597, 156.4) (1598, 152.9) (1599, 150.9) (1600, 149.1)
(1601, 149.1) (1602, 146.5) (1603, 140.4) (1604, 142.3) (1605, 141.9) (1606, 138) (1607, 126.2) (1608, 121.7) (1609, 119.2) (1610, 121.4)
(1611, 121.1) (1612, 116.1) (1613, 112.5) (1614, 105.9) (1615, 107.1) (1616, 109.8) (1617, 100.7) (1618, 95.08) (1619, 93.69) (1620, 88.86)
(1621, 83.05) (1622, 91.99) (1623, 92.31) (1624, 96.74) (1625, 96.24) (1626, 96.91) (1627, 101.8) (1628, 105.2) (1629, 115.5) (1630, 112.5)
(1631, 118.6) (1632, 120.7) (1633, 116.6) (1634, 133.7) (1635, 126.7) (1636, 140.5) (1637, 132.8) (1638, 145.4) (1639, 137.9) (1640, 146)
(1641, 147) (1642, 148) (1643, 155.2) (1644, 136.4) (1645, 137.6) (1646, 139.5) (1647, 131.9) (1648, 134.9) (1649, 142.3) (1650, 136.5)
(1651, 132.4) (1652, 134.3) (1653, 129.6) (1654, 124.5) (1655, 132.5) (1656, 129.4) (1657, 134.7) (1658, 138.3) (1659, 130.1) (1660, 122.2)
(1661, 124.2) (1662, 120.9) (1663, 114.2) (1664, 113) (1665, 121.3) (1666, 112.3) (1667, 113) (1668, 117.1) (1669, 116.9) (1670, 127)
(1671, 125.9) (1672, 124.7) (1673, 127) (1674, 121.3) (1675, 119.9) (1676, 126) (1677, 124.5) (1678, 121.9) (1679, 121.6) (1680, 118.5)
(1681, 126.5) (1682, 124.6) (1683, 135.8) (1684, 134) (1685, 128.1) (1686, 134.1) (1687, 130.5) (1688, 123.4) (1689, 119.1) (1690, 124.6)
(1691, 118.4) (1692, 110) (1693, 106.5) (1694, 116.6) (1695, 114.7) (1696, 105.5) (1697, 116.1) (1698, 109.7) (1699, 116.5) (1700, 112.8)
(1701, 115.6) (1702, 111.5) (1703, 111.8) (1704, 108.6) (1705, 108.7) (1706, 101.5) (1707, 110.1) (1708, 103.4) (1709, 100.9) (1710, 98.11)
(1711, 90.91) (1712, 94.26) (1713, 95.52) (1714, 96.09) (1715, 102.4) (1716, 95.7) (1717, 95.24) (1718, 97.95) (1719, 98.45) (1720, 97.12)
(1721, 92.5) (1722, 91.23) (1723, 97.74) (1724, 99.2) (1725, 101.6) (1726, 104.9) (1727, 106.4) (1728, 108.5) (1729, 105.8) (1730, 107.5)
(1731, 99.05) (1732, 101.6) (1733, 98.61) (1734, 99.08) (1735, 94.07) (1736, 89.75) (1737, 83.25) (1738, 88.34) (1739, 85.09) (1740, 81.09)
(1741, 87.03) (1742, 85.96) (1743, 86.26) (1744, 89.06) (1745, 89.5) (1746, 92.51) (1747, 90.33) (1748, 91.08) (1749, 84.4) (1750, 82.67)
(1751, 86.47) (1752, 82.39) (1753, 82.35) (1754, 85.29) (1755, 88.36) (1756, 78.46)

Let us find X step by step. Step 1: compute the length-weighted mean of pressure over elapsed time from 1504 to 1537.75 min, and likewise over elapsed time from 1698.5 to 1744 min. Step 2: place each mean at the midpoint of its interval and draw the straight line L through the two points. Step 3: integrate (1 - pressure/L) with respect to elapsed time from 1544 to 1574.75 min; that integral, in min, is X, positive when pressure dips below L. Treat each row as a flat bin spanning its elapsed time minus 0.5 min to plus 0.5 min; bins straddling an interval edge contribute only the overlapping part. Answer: -4.4 min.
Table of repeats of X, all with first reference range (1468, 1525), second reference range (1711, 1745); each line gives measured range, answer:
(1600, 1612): -4.20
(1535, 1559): -2.91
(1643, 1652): -3.66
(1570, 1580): -1.82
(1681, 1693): -3.52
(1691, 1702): -1.86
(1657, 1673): -4.08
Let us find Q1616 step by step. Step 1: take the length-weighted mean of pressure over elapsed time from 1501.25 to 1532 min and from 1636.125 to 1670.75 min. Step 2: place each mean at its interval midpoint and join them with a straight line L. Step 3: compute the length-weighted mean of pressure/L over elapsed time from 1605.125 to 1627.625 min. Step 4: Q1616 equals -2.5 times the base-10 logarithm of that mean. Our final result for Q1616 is 0.14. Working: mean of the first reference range 96.7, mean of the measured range 107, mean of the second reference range 131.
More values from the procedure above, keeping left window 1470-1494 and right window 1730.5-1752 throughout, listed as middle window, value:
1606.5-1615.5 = -0.185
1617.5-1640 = -0.152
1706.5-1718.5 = -0.078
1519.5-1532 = 0.055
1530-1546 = -0.040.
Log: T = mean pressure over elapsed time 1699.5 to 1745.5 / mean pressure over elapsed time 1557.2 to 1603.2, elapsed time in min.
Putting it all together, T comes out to 0.74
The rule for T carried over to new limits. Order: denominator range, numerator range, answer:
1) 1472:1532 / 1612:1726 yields 1.16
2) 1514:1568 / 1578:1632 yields 1.22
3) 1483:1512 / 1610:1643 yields 1.16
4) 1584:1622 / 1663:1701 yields 0.89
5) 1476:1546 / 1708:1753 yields 0.93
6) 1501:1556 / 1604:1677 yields 1.18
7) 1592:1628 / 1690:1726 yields 0.84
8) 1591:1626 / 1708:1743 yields 0.76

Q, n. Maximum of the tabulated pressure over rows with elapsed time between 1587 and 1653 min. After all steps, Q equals 173.3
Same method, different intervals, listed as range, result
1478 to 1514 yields 109.2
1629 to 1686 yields 155.2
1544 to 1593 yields 165.6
